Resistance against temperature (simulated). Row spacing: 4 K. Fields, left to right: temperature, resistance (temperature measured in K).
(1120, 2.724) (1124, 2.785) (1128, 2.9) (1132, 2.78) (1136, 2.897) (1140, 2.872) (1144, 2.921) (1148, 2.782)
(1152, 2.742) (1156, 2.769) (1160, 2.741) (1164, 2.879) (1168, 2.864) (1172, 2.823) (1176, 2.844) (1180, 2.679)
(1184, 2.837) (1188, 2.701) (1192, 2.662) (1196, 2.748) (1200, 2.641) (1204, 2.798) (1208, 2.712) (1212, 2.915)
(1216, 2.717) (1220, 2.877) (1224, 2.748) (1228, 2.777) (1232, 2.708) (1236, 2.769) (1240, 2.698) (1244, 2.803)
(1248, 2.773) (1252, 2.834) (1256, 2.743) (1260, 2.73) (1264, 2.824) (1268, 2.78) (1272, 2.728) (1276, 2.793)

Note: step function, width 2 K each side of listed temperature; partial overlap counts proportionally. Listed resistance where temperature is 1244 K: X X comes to 2.803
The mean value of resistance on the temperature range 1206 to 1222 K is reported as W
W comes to 2.81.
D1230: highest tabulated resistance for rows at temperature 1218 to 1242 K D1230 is 2.877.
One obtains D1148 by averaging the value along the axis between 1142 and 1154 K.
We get 2.81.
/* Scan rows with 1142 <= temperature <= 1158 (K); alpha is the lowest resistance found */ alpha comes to 2.742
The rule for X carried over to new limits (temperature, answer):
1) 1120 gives 2.724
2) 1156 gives 2.769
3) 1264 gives 2.824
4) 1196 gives 2.748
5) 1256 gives 2.743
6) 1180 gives 2.679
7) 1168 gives 2.864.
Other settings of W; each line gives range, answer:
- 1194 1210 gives 2.72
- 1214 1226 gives 2.78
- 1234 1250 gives 2.76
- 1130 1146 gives 2.87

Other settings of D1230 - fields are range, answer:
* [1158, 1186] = 2.879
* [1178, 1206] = 2.837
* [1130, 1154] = 2.921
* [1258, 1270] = 2.824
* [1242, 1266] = 2.834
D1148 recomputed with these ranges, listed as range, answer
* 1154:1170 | 2.81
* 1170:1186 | 2.8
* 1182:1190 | 2.77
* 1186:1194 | 2.68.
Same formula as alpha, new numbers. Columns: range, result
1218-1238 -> 2.708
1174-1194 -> 2.662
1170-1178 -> 2.823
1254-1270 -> 2.73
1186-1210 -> 2.641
